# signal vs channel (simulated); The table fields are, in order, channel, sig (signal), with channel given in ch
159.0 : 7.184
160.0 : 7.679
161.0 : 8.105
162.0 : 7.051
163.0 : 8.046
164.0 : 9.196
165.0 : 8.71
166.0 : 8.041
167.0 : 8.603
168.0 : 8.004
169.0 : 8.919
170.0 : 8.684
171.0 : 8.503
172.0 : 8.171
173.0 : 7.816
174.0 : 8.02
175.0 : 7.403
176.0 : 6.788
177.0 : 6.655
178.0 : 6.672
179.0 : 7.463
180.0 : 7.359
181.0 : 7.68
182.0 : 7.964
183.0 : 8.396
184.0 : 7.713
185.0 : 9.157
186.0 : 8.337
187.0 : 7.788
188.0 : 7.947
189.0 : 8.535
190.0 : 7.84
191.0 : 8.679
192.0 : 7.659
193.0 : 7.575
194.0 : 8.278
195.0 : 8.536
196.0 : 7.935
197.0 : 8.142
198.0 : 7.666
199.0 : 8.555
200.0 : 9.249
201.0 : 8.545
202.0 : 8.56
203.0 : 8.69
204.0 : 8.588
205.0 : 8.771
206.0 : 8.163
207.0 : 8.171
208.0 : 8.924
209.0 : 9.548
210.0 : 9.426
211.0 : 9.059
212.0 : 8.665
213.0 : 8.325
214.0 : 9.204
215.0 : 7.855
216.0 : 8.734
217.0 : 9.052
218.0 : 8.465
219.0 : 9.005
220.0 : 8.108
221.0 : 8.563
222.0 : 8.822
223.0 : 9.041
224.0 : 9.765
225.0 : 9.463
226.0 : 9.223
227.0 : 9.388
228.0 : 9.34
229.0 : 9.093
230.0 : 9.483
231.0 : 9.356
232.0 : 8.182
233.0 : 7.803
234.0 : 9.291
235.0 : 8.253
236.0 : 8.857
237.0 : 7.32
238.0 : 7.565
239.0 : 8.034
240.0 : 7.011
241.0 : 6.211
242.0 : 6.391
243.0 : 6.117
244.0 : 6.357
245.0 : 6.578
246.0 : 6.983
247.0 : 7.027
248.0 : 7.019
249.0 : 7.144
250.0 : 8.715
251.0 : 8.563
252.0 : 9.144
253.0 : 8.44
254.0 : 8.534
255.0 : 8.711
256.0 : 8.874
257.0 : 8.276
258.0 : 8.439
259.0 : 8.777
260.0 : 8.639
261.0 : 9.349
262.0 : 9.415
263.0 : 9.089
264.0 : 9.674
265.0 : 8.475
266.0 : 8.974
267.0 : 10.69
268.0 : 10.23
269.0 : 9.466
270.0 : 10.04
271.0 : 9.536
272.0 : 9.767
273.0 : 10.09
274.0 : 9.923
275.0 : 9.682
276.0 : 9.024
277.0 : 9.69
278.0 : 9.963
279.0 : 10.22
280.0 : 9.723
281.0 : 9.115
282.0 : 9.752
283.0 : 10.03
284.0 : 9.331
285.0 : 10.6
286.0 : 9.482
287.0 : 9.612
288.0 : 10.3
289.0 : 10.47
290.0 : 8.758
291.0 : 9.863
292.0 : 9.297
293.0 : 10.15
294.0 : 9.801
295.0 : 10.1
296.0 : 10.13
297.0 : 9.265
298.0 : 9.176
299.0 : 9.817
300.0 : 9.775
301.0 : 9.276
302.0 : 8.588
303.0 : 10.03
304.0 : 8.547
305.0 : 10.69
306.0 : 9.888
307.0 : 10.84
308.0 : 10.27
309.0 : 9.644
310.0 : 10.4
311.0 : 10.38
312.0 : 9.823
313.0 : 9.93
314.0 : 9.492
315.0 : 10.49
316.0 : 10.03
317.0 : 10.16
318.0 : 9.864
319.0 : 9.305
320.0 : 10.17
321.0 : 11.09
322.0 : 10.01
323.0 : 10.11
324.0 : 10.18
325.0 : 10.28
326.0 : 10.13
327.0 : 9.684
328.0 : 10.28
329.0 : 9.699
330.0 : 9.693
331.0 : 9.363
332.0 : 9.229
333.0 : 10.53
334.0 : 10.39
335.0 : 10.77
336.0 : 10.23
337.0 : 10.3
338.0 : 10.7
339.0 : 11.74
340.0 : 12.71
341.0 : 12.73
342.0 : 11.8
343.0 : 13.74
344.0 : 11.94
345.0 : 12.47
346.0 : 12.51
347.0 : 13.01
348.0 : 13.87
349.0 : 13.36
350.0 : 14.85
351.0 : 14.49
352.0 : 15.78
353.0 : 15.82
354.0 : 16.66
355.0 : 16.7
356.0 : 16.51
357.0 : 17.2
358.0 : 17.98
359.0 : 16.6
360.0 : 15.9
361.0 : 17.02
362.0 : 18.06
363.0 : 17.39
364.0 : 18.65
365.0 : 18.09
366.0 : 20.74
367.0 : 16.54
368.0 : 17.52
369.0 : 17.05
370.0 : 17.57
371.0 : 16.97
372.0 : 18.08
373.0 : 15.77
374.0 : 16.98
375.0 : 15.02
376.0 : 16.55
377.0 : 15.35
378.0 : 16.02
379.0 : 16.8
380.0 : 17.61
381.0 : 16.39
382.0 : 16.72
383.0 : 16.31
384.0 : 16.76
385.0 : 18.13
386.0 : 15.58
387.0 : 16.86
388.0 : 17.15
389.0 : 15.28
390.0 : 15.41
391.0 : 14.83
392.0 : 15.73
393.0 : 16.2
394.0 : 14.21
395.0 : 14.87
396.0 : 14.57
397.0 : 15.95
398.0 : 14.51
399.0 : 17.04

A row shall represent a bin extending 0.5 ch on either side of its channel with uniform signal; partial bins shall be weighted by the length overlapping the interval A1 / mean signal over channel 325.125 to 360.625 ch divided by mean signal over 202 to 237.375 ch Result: 1.46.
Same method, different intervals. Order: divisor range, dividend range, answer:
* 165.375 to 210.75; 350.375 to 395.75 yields 2.03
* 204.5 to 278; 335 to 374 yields 1.76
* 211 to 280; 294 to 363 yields 1.35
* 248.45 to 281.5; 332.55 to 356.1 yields 1.41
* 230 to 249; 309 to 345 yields 1.40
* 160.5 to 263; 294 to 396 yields 1.60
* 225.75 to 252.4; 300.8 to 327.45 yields 1.26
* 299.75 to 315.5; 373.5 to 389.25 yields 1.67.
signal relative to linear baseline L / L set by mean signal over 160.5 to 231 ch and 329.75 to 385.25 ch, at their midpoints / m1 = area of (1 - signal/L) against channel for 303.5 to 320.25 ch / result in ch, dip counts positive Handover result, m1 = 4.0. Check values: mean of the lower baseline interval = 8.41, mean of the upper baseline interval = 15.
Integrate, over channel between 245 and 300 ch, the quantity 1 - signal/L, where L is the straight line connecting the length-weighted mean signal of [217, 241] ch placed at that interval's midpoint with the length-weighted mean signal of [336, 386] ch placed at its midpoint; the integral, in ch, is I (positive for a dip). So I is 8.4 ch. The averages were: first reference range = 8.63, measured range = 9.26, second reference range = 15.6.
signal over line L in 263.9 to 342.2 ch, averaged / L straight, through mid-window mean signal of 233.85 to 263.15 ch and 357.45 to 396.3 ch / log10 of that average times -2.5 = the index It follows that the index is 0.15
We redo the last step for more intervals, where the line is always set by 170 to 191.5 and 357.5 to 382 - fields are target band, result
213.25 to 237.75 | 0.14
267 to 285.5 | 0.27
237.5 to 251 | 0.48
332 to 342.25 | 0.37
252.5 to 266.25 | 0.31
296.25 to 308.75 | 0.39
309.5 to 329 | 0.40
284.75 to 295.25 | 0.32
